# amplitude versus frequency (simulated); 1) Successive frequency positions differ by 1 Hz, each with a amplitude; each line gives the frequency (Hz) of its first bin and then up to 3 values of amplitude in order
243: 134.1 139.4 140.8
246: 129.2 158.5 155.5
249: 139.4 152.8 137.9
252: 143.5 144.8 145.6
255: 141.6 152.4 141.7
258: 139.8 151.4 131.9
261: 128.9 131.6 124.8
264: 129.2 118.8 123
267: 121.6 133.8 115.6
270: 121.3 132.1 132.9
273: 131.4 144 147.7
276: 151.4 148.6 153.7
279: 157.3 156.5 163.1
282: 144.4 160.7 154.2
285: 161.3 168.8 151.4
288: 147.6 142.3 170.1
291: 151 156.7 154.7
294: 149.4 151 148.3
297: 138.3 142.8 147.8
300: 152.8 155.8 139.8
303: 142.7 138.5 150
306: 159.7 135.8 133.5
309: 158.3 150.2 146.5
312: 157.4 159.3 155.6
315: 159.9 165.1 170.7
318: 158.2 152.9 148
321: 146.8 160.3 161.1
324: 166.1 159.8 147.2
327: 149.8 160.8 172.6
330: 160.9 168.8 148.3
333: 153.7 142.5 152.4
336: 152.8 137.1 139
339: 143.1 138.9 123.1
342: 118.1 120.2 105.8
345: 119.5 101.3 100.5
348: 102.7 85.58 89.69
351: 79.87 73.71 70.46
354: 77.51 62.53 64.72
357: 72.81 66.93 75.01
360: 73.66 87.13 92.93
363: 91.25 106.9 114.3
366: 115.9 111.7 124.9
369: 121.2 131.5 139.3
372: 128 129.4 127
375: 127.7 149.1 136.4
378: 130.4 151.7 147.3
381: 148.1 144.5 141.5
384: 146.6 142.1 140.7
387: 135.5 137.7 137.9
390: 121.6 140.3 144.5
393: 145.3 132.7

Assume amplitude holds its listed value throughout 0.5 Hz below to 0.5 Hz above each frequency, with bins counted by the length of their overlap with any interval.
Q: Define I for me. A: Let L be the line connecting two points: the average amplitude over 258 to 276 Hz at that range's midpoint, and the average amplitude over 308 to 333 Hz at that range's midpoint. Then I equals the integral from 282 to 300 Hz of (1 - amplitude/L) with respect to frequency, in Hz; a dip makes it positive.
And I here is -1.2 Hz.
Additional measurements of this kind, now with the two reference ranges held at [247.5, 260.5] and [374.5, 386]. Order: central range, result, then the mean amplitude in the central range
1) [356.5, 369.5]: 4.2 Hz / 96.5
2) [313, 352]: 1.0 Hz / 139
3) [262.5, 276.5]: 1.3 Hz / 131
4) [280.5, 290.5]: -0.9 Hz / 156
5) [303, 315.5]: -0.6 Hz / 150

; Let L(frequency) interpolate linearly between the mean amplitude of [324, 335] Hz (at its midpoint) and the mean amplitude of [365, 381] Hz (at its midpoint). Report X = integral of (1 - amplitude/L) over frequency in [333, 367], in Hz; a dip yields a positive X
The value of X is 9.7 Hz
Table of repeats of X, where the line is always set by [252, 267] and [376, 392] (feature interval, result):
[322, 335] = -1.8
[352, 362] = 4.7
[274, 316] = -4.4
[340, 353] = 3.5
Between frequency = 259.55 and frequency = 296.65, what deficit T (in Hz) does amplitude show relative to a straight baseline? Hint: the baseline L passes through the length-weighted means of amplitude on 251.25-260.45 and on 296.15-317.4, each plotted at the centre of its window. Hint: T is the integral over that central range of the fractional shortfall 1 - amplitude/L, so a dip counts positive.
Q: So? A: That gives 0.8 Hz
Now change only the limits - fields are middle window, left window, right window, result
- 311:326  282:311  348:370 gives -3.37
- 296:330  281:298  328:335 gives 0.61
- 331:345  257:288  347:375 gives -3.60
